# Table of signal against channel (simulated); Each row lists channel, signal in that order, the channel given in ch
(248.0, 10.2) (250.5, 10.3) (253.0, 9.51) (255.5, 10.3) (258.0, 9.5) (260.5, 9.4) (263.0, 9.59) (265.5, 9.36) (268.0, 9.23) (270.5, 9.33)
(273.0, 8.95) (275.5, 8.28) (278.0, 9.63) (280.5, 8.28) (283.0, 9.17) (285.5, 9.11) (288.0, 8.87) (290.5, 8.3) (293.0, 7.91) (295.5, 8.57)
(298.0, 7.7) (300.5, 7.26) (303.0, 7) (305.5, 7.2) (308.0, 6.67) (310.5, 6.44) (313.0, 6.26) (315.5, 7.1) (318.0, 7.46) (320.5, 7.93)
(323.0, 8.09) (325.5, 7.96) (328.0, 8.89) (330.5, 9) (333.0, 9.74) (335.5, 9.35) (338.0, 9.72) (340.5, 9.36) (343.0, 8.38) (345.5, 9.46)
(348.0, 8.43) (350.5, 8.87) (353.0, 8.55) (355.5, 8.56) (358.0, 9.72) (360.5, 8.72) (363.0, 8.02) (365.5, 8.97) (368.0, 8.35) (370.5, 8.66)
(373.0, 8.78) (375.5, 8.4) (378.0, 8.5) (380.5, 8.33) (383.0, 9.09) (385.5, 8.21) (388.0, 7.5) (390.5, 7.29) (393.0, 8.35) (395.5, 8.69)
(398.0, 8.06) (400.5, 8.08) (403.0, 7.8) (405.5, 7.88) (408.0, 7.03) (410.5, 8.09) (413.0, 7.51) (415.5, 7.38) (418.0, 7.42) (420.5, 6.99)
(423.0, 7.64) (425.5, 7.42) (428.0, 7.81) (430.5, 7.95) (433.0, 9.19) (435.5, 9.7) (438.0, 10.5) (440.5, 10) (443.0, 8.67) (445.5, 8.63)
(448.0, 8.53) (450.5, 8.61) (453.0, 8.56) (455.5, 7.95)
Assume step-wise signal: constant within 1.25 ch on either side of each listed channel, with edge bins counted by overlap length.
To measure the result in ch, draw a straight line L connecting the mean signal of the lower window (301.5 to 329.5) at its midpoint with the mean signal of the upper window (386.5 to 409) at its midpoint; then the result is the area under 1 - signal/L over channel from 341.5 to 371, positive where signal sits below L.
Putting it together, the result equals -4.3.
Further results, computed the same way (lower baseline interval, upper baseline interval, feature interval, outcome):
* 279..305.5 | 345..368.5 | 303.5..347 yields 1.69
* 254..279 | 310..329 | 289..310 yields 1.75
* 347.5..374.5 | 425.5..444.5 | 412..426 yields 2.42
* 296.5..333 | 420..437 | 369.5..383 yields -1.15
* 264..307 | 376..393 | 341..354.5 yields -0.78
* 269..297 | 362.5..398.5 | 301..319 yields 3.67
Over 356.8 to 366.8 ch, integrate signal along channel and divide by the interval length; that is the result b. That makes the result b 8.85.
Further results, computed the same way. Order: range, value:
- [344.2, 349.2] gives 8.94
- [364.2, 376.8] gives 8.63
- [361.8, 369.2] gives 8.45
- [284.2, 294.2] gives 8.55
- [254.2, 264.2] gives 9.7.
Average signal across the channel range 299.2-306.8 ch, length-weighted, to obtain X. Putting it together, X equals 7.15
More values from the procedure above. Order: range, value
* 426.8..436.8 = 8.68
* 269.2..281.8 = 8.9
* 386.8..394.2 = 7.71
